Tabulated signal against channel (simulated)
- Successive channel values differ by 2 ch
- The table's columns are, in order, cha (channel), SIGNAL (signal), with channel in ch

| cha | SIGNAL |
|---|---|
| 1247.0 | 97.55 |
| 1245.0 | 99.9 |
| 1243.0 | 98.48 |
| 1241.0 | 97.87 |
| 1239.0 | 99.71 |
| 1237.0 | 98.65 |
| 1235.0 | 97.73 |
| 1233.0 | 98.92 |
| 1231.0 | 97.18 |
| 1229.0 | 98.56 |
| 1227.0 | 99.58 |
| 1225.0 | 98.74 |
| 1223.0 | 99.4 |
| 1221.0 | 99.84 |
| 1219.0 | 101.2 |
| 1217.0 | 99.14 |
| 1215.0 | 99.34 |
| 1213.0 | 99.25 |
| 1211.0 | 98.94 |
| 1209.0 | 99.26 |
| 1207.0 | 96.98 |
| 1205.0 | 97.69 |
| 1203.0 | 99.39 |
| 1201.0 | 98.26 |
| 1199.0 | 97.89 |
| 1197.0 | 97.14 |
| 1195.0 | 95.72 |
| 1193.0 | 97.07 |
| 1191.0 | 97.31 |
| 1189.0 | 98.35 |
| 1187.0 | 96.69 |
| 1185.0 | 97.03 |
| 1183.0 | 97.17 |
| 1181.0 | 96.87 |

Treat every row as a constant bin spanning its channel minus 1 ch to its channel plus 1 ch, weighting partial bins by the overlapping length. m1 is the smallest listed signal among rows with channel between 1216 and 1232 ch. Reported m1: 97.18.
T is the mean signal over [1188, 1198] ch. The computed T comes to 97.1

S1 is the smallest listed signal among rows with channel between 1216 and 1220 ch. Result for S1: 99.14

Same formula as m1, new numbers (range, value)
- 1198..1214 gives 96.98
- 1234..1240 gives 97.73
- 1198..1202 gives 97.89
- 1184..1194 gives 96.69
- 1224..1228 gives 98.74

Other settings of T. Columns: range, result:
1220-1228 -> 99.4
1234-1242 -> 98.5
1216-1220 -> 100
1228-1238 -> 98.2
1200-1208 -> 98.1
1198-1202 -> 98.1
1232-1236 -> 98.3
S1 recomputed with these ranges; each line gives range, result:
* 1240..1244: 97.87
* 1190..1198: 95.72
